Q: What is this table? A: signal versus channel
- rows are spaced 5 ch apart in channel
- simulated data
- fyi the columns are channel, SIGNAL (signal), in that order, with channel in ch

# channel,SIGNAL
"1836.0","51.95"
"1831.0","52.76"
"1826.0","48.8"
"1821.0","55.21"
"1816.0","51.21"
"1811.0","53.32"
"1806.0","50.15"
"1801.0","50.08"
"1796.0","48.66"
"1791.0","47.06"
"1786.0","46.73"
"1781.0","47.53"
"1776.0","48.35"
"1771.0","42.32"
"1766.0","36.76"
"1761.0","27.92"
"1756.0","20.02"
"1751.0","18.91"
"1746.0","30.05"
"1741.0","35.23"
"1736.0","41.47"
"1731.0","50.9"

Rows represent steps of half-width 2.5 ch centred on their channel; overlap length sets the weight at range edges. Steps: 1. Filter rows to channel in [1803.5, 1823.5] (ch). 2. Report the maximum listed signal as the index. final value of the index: 55.21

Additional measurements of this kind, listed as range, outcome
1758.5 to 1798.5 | 48.66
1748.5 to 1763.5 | 27.92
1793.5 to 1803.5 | 50.08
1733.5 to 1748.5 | 41.47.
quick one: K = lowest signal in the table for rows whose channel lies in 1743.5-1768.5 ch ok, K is 18.91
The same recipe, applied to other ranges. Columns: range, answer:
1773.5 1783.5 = 47.53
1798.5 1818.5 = 50.08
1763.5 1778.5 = 36.76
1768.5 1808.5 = 42.32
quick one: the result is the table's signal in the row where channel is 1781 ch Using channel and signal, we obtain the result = 47.53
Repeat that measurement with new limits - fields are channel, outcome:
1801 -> 50.08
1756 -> 20.02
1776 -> 48.35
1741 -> 35.23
